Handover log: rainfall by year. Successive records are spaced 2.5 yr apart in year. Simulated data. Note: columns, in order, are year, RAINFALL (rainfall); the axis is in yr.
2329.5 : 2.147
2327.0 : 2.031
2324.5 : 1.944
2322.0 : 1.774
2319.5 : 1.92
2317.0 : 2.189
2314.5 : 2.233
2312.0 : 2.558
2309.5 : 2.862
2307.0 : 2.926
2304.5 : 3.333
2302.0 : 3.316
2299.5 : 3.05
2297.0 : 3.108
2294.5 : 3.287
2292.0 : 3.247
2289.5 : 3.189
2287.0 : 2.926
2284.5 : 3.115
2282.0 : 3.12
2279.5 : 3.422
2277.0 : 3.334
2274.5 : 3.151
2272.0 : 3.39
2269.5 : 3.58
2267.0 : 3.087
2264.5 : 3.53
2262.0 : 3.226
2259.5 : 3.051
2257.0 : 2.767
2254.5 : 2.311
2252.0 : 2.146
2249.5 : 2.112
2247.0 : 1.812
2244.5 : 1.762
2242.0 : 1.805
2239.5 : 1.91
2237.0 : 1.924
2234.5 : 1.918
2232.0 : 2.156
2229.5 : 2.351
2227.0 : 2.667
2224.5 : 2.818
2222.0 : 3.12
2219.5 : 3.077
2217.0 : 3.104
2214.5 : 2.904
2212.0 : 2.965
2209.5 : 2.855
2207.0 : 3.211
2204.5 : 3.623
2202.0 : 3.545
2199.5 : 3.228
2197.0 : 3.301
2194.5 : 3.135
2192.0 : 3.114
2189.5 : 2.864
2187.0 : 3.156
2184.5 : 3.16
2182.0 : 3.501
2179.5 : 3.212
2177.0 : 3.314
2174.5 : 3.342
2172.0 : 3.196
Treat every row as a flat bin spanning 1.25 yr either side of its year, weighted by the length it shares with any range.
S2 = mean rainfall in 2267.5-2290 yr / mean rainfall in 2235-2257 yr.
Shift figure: 1.61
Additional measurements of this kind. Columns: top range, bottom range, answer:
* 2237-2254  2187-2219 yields 0.62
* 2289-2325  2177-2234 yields 0.90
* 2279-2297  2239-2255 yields 1.61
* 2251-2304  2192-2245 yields 1.13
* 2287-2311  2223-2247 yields 1.46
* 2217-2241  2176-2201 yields 0.77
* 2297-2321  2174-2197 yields 0.85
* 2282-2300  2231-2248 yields 1.65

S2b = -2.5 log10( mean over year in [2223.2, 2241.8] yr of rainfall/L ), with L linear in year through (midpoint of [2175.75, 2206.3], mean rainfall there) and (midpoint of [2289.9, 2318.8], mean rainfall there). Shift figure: 0.37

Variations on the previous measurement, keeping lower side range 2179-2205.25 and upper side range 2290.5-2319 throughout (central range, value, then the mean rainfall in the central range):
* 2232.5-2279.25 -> 0.165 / 2.61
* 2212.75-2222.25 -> 0.046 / 3.04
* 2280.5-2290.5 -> -0.049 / 3.09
